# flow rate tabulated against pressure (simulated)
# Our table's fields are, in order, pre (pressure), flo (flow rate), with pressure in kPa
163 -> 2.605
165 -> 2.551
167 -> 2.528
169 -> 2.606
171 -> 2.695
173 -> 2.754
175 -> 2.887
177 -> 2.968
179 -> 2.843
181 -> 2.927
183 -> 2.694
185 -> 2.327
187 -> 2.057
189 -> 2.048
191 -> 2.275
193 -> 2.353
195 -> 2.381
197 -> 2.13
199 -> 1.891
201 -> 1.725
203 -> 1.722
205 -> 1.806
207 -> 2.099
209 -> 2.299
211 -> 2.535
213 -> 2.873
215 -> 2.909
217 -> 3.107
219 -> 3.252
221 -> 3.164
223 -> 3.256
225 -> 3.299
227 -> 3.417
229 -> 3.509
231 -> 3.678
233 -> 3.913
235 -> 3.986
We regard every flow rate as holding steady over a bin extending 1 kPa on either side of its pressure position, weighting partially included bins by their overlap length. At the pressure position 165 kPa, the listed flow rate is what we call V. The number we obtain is 2.551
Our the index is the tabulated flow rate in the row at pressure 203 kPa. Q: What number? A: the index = 1.722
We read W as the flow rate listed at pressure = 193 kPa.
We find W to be 2.353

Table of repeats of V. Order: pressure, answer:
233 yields 3.913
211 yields 2.535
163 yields 2.605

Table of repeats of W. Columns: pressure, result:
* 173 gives 2.754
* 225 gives 3.299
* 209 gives 2.299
